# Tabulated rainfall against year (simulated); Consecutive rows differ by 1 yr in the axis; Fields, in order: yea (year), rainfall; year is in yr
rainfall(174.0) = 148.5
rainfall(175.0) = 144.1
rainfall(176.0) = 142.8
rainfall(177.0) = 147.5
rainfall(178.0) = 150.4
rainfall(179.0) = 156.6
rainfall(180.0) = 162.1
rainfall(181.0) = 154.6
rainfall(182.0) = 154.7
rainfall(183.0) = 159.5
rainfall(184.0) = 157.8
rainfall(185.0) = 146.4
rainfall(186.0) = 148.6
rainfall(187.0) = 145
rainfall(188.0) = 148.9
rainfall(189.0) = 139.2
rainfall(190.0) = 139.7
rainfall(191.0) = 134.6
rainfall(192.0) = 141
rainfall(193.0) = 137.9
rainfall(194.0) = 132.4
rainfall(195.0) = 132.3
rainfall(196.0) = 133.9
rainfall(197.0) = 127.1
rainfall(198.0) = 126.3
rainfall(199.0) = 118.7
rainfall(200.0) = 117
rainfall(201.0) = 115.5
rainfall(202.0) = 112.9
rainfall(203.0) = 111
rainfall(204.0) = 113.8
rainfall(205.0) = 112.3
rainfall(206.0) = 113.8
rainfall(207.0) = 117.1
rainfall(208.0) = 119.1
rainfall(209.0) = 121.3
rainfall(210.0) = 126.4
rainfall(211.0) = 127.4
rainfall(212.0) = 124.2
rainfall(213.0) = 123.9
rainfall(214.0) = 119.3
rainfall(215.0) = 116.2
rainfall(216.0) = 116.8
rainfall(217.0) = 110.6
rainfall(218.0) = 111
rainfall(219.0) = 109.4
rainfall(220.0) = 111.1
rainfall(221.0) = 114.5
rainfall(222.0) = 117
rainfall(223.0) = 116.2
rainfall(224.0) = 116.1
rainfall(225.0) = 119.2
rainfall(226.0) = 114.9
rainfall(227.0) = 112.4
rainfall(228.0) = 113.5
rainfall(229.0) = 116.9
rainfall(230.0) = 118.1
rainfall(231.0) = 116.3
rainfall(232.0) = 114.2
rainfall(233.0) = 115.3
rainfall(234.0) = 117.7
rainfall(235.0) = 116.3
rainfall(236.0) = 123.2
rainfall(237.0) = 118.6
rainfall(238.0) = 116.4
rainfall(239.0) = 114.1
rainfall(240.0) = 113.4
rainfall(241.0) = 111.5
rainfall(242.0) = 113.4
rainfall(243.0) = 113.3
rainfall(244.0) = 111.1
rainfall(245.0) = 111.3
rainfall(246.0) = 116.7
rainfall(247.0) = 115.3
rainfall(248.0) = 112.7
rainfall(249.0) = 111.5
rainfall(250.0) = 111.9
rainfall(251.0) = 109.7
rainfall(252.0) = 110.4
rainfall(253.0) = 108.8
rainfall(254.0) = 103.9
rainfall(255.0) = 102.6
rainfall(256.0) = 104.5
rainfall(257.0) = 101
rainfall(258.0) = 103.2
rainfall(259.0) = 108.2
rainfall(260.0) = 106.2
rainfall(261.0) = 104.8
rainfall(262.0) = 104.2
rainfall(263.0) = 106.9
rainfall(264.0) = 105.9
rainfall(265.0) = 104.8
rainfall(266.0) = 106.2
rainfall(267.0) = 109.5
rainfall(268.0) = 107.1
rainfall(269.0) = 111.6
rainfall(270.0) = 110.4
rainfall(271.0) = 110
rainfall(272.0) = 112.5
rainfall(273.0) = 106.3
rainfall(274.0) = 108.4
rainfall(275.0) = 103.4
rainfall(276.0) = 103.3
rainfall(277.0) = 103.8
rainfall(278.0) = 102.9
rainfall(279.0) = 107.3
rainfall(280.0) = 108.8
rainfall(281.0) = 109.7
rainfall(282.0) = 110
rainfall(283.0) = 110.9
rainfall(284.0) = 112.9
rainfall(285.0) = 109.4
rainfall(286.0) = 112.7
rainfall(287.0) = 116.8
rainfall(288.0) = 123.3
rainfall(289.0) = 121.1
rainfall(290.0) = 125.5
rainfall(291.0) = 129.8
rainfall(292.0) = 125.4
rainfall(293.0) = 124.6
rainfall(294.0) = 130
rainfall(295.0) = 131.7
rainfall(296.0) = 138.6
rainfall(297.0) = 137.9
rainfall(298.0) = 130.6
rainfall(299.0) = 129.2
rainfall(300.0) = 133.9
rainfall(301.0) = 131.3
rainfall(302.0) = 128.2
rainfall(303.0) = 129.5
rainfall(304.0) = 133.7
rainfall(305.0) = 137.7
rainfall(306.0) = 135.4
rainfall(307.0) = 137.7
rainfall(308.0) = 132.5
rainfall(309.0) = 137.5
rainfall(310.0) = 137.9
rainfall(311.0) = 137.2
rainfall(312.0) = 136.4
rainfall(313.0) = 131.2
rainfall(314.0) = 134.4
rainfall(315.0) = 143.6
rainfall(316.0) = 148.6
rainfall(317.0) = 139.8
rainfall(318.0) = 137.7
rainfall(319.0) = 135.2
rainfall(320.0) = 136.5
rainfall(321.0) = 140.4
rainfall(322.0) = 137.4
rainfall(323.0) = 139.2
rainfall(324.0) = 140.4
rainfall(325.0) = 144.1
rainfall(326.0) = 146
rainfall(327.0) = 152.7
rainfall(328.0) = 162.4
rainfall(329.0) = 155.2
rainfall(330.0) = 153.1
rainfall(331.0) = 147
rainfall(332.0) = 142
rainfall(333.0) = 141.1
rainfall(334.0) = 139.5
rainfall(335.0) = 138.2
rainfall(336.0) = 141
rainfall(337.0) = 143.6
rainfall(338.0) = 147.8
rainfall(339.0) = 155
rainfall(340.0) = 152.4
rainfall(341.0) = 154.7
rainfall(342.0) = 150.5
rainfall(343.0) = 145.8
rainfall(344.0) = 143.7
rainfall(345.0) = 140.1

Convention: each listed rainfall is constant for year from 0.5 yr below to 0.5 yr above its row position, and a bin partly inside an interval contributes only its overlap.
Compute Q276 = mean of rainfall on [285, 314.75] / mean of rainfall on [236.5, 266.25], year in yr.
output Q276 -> 1.19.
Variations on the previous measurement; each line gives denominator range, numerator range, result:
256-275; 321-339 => 1.36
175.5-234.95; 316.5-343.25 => 1.14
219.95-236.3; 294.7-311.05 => 1.15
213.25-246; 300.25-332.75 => 1.22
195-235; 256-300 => 0.97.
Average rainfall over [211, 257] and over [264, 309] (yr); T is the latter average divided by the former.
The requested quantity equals 1.05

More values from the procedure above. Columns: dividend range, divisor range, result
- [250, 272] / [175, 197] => 0.73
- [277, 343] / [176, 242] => 1.07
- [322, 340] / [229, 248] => 1.27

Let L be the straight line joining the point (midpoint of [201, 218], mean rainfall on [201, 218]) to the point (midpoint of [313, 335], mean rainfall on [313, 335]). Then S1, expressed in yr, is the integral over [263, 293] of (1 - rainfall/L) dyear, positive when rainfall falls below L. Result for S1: 4.8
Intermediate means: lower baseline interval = 118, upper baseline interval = 143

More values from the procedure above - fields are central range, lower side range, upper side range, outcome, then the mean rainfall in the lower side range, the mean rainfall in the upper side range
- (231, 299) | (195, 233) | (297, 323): 7.5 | 118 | 136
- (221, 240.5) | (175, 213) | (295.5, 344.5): 2.9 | 134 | 141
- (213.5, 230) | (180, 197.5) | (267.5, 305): 2.5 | 144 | 119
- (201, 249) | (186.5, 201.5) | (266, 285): 2.9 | 133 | 108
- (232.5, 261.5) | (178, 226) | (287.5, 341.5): 4.6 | 128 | 138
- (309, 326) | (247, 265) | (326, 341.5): 0.1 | 107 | 148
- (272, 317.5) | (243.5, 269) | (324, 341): 1.2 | 108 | 148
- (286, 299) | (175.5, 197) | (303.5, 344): 1.4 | 146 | 143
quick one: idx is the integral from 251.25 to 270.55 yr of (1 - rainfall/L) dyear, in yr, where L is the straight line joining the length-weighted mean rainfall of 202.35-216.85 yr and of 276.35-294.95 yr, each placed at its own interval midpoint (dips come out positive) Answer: 1.73 yr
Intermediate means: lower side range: 118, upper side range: 116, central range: 106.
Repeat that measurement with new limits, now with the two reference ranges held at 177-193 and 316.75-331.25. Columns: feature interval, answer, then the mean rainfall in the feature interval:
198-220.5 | 4.73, 117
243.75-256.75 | 3.27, 110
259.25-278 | 5.05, 107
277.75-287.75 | 2.41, 111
